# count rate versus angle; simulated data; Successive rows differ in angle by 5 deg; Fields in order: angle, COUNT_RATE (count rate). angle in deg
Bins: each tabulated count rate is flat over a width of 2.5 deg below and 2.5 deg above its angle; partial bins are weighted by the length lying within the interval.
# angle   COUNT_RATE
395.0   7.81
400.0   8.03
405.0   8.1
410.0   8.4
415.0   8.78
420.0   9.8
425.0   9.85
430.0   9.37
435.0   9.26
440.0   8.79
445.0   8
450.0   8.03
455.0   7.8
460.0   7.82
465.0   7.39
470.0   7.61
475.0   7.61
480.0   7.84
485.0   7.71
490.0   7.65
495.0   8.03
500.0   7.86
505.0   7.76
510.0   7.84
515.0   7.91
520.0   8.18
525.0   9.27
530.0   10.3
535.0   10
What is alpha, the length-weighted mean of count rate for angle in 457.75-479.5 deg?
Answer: 7.63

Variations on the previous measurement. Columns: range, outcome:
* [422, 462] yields 8.64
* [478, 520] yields 7.85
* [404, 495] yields 8.32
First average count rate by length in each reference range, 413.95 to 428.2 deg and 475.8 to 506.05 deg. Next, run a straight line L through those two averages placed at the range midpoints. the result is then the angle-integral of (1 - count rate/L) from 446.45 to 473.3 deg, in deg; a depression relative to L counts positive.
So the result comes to 2.6 deg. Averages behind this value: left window 9.54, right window 7.8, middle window 7.74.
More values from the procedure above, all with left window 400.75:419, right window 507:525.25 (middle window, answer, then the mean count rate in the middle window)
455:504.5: 3.3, 7.73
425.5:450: -1.3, 8.85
